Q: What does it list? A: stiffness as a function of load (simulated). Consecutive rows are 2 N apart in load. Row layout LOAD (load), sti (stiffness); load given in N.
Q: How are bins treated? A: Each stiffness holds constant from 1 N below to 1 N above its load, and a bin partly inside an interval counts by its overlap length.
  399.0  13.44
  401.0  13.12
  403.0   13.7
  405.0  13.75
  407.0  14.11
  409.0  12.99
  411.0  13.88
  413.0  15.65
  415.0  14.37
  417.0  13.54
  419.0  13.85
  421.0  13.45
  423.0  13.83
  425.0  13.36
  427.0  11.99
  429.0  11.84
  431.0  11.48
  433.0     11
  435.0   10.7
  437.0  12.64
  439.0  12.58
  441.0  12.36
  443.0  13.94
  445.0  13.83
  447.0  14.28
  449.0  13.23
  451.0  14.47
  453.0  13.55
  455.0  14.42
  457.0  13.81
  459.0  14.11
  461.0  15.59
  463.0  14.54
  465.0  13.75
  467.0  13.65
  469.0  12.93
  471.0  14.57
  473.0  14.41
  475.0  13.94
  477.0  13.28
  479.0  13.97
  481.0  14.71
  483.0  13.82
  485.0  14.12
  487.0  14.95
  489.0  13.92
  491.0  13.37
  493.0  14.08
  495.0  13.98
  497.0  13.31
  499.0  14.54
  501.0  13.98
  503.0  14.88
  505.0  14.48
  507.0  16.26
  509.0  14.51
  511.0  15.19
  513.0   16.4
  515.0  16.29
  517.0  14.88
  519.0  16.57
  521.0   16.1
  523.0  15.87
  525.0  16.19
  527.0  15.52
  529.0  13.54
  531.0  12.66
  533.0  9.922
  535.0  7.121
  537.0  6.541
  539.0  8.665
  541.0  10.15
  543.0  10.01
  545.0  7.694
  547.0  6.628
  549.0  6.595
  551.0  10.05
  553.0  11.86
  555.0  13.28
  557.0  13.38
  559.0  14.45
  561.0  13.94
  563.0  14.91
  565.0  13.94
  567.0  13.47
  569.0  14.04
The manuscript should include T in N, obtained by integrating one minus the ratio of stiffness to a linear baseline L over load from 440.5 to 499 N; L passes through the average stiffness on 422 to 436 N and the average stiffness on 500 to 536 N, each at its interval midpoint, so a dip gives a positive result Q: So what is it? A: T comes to -3.81 N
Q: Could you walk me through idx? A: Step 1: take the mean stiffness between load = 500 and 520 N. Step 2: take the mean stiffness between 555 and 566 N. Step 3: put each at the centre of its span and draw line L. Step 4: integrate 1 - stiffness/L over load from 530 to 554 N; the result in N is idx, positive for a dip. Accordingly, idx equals 9.14 N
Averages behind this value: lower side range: 15.3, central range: 8.99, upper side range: 14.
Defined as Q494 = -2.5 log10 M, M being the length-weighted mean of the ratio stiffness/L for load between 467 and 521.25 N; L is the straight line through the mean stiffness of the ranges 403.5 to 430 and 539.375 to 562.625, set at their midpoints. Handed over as -0.21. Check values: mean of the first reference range 13.6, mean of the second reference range 10.8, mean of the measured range 14.5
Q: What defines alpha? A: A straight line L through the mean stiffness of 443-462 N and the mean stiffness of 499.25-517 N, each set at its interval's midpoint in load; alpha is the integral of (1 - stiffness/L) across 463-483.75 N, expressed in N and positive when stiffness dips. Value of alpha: 0.9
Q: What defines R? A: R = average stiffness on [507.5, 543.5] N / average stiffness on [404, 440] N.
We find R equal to 1.0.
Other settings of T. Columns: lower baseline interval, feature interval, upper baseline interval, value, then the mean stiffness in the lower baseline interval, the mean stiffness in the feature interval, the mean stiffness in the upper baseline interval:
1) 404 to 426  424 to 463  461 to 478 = 2.2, 13.9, 13.2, 14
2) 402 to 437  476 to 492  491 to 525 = 0.6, 13.1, 14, 15.1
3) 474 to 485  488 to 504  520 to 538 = -0.6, 14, 14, 12.6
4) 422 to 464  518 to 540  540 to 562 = -2.6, 13.2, 12.6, 10.7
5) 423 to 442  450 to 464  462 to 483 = -1.2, 12.1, 14.4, 14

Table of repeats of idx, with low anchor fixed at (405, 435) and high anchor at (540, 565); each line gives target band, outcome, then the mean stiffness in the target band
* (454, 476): -2.9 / 14.2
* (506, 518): -3.9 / 15.6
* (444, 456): -1.2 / 14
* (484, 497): -2.0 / 14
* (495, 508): -2.8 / 14.5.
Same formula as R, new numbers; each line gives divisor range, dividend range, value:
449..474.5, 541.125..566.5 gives 0.81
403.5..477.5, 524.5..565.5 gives 0.83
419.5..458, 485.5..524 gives 1.15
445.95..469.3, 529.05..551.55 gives 0.63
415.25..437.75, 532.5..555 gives 0.70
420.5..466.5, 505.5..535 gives 1.11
